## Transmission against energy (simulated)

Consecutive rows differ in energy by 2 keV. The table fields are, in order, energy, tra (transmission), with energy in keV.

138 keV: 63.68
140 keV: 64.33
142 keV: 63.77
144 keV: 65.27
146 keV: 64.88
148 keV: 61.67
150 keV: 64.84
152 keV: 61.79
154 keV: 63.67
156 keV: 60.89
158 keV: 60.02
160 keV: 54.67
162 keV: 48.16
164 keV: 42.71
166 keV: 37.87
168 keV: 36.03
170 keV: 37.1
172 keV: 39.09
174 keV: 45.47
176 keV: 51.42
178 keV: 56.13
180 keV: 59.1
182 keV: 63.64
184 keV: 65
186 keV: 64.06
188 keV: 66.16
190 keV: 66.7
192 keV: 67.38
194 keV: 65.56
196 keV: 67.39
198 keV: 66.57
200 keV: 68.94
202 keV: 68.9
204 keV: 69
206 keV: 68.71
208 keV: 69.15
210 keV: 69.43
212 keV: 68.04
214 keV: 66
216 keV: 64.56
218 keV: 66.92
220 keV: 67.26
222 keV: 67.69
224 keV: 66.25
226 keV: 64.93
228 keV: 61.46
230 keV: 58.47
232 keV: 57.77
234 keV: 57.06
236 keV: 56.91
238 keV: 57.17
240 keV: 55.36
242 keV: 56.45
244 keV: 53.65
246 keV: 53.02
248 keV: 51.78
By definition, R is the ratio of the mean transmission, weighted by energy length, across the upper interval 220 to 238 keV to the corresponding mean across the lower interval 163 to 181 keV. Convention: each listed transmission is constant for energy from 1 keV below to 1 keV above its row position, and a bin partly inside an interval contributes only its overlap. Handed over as 1.4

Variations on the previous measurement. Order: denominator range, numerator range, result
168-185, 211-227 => 1.30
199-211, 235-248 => 0.80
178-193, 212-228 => 1.03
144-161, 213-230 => 1.06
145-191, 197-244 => 1.15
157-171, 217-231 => 1.43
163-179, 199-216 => 1.58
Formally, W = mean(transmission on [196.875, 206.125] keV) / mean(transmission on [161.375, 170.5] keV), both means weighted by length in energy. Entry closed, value 1.70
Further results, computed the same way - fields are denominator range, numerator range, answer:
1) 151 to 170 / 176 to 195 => 1.24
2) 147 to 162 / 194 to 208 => 1.13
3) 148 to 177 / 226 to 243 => 1.15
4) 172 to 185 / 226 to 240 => 1.05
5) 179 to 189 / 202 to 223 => 1.07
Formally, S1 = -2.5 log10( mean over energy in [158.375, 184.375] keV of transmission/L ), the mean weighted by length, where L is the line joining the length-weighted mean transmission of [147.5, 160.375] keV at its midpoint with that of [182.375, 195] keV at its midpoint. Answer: 0.29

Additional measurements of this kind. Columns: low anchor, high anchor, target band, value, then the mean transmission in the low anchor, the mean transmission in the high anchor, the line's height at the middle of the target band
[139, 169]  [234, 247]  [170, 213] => -0.116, 56.7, 55.6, 56.2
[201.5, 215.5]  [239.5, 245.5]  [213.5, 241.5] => -0.016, 68.3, 55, 60.8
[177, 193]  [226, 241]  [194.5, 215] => -0.114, 63.5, 58.2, 61.4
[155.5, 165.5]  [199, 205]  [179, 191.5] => -0.035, 52.1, 68.9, 62.2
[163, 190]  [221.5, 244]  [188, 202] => -0.232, 51.6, 59.5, 54.2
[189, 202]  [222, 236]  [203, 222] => -0.058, 67.2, 61.2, 64.2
